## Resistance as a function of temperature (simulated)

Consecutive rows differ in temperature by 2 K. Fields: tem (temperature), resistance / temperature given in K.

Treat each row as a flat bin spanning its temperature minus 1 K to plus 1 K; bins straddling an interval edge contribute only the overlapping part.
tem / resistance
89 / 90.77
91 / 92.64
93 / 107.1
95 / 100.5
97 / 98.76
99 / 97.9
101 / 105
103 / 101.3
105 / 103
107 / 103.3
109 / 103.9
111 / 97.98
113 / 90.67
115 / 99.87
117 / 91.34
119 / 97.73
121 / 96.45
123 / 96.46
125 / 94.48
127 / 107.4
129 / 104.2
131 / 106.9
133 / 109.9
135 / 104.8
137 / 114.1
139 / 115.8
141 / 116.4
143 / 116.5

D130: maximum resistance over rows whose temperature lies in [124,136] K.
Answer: 109.9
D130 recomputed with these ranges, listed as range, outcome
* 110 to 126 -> 99.87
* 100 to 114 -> 105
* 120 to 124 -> 96.46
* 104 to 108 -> 103.3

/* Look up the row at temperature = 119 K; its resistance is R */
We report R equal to 97.73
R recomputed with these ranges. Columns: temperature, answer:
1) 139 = 115.8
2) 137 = 114.1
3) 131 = 106.9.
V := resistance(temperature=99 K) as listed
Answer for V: 97.9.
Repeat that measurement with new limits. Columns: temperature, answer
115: 99.87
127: 107.4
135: 104.8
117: 91.34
